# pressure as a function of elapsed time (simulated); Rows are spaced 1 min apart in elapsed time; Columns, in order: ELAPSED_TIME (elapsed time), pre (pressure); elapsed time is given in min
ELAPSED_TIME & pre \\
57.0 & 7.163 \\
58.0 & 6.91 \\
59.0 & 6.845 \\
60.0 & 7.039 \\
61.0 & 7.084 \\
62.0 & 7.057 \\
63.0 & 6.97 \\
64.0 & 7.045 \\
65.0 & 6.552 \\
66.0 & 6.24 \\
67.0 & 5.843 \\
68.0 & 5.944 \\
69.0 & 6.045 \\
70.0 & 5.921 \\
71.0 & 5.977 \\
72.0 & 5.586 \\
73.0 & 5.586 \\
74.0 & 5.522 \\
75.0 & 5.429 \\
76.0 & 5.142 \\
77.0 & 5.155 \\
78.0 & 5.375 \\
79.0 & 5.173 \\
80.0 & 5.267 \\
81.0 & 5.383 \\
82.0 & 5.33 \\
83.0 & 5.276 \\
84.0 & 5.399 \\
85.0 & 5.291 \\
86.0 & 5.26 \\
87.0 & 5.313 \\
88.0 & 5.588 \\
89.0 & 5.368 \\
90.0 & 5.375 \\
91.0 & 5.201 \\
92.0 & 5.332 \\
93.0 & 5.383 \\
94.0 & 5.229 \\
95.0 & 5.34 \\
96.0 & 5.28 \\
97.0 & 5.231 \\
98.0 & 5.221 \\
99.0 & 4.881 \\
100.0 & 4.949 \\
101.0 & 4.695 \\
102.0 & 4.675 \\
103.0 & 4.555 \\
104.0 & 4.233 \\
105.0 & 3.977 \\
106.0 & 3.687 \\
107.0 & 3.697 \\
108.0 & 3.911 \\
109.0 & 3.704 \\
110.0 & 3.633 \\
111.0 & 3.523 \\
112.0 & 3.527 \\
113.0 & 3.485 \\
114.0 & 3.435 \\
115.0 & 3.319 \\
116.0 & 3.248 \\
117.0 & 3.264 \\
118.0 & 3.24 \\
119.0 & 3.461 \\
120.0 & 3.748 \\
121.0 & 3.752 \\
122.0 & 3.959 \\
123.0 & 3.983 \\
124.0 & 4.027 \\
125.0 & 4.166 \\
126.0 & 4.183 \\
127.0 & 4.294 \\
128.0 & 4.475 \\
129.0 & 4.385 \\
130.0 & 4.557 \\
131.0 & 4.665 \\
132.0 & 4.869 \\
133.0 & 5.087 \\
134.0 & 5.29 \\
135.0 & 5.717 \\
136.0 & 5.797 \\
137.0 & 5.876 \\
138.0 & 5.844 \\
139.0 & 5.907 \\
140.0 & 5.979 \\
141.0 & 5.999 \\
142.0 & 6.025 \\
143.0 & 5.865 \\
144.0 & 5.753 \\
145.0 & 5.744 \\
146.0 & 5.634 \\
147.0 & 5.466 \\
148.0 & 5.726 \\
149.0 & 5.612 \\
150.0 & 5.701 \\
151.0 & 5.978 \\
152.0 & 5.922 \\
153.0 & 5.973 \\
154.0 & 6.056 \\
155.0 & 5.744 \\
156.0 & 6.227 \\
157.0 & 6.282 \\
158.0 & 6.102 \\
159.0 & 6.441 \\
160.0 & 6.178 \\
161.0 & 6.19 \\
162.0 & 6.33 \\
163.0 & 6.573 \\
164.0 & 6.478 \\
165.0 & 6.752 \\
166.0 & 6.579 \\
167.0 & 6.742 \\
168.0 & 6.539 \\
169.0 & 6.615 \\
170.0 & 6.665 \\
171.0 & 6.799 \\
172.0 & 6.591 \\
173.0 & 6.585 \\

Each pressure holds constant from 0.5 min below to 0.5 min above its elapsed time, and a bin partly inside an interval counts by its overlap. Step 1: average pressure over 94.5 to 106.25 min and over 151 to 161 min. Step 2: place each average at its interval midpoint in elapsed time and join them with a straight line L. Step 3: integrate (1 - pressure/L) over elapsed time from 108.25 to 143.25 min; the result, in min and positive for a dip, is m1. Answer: 6.2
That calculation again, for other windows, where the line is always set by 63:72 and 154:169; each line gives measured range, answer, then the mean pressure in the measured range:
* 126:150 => 3.5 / 5.4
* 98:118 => 7.5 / 3.93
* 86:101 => 2.4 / 5.24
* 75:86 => 1.7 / 5.29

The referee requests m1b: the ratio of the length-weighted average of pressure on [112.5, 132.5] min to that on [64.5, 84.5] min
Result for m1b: 0.70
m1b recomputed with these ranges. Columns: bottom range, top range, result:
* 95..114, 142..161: 1.38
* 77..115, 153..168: 1.33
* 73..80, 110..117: 0.64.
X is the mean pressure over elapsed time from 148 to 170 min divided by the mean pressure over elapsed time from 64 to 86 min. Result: 1.11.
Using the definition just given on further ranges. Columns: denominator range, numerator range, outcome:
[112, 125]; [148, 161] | 1.67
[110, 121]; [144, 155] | 1.68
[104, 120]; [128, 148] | 1.53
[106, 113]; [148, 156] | 1.61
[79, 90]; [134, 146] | 1.09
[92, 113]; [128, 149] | 1.23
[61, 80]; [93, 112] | 0.75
